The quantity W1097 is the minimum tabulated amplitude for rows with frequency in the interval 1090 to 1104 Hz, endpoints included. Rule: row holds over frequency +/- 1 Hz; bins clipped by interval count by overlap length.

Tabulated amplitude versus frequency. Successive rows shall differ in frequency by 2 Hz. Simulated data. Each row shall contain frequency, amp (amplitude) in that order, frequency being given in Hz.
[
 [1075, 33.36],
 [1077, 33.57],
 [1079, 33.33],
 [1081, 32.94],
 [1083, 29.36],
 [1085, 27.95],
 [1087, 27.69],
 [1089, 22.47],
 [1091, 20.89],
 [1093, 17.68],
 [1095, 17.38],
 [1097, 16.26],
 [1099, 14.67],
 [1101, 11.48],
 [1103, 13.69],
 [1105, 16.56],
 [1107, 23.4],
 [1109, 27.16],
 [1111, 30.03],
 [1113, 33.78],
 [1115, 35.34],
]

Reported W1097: 11.48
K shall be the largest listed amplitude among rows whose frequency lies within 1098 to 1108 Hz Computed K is 23.4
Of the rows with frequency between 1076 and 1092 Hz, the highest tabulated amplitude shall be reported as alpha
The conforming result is 33.57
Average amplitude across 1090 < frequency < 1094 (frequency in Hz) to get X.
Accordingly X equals 19.3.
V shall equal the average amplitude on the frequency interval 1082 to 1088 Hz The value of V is 28.3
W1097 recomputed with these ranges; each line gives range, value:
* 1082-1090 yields 22.47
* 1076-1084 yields 29.36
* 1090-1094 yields 17.68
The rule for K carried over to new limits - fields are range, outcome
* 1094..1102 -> 17.38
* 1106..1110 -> 27.16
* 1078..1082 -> 33.33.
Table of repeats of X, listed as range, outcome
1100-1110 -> 18.5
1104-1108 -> 20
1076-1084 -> 32.3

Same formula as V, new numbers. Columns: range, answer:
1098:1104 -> 13.3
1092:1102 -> 15.5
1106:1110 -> 25.3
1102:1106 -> 15.1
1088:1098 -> 18.9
